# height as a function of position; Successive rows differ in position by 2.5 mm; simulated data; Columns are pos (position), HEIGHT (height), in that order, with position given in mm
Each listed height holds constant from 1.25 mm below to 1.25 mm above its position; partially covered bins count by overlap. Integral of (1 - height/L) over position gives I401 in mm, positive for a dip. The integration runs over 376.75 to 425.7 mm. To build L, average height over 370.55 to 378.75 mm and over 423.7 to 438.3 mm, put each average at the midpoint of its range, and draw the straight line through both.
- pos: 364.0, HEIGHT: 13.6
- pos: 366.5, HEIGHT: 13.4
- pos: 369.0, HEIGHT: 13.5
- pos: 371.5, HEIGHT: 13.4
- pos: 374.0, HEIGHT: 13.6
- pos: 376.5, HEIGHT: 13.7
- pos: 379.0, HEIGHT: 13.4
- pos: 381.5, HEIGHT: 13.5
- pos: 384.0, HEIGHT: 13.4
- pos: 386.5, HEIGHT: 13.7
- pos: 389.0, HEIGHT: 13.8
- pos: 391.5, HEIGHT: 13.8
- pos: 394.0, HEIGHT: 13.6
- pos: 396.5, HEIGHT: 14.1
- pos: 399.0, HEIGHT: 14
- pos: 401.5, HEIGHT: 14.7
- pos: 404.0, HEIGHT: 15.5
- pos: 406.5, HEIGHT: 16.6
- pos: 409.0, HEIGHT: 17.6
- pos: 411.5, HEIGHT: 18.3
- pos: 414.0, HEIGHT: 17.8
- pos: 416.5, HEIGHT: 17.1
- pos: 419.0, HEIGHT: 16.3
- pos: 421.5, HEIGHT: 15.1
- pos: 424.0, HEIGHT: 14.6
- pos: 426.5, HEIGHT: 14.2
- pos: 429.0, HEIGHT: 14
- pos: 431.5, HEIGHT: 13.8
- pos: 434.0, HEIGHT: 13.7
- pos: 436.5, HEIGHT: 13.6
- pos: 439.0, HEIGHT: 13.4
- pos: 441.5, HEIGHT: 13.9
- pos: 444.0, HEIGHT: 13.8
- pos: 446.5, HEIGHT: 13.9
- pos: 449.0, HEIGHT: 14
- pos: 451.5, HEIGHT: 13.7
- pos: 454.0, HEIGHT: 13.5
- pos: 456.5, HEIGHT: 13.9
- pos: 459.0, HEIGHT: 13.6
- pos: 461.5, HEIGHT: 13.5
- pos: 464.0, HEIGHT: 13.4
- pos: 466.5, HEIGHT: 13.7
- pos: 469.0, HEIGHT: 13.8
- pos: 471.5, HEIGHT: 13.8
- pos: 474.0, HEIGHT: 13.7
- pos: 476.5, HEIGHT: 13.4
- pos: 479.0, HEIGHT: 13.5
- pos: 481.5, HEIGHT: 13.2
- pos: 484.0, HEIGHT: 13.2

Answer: -4.7 mm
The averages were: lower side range 13.6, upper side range 13.9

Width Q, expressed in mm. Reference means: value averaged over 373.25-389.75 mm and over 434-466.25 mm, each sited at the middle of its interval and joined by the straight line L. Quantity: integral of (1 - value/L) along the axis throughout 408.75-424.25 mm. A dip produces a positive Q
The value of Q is -3.6 mm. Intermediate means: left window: 13.6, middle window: 16.8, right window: 13.7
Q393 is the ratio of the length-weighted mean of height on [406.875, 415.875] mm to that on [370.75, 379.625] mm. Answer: 1.31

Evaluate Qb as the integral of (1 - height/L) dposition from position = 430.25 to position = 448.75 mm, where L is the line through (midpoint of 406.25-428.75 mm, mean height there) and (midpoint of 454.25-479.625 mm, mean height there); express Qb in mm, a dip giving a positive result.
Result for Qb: 1.7 mm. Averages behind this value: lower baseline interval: 16.3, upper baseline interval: 13.6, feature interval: 13.7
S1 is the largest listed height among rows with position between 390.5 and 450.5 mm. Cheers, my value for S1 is 18.3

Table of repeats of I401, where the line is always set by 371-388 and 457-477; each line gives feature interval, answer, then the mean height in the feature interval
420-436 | -0.8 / 14.2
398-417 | -4.0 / 16.5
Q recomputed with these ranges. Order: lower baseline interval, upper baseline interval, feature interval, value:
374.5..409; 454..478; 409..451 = -2.9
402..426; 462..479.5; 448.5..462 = 0.6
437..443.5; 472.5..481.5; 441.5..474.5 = -0.3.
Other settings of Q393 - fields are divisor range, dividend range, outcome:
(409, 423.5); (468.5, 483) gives 0.80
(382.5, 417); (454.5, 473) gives 0.90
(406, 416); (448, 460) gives 0.78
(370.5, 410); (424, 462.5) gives 0.97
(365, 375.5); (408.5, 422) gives 1.27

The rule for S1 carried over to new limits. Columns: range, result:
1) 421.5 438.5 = 15.1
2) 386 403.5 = 14.7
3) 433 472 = 14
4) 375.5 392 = 13.8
